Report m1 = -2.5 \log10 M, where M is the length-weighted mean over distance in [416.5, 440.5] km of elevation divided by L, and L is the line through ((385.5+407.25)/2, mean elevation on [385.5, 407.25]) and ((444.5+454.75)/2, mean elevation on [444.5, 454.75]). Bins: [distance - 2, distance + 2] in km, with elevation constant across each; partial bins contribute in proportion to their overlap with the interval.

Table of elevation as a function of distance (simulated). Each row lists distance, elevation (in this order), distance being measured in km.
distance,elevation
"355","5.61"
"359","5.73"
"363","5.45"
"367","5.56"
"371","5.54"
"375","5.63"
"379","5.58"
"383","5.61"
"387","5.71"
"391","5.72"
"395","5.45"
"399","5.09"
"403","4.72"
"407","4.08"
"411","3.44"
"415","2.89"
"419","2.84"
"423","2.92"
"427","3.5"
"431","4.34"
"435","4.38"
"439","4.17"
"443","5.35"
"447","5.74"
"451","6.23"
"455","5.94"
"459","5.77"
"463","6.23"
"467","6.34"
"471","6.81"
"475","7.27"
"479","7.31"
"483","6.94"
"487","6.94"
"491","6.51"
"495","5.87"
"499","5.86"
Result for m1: 0.47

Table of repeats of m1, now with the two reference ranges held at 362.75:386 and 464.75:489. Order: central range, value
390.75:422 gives 0.39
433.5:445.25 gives 0.35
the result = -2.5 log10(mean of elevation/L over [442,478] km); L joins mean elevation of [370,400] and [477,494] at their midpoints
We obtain 0.05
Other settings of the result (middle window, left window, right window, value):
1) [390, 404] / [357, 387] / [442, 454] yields 0.08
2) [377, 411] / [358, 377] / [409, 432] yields -0.16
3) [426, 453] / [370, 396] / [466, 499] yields 0.27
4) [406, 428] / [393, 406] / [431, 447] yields 0.45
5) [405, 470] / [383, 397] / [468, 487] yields 0.35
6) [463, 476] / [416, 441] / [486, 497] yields -0.22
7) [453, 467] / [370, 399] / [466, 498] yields 0.08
